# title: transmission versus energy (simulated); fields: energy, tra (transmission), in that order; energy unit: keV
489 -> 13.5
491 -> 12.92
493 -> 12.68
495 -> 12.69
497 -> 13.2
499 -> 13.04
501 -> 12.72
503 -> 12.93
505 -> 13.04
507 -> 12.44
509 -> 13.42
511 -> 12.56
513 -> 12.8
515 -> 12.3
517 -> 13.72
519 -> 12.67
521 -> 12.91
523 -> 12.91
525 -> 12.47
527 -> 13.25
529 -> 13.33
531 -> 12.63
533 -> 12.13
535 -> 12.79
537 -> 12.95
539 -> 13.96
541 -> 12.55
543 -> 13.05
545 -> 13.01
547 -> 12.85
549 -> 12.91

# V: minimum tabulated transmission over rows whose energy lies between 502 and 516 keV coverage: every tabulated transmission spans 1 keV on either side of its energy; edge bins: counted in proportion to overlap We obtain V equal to 12.3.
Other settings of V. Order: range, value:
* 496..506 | 12.72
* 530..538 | 12.13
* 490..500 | 12.68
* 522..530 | 12.47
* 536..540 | 12.95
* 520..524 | 12.91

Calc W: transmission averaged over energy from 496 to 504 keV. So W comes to 13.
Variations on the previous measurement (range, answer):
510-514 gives 12.7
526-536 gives 12.8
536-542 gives 13.2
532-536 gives 12.5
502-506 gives 13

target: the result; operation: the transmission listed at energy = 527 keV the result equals 13.25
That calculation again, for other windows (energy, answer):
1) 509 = 13.42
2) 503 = 12.93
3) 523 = 12.91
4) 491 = 12.92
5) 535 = 12.79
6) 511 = 12.56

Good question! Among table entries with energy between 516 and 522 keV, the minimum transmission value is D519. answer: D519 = 12.67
